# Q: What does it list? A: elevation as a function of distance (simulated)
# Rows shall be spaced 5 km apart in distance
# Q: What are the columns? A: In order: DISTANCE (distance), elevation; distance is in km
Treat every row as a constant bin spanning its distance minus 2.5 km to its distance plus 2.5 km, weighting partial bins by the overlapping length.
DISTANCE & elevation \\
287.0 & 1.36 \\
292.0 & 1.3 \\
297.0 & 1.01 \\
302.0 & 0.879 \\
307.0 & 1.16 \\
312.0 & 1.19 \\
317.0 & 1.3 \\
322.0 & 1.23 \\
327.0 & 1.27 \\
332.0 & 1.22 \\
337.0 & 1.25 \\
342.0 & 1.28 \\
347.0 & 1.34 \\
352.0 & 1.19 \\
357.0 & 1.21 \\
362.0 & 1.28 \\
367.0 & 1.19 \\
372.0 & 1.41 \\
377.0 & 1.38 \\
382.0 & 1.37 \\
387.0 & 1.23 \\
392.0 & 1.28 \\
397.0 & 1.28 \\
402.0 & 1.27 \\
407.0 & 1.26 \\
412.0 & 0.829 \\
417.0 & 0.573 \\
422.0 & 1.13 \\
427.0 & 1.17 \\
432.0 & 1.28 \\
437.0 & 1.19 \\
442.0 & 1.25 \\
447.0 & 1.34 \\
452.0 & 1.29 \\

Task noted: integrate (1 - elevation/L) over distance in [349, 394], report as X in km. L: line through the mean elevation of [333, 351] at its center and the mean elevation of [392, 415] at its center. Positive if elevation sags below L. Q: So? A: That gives -2.35 km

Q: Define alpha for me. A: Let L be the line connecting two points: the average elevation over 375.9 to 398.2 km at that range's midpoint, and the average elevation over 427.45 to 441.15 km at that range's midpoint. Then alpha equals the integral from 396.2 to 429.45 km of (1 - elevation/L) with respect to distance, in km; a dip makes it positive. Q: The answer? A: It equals 5.30 km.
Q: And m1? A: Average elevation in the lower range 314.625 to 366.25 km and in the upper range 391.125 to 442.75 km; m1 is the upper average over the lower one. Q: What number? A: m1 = 0.9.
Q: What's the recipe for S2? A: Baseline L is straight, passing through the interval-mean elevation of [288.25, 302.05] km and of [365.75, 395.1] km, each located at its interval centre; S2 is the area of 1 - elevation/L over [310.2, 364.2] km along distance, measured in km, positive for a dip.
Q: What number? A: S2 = -1.6 km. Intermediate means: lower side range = 1.12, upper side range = 1.31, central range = 1.25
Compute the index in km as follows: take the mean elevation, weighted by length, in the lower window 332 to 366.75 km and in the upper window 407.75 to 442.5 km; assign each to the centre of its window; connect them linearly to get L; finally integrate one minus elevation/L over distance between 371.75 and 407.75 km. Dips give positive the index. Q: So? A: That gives -4.91 km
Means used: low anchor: 1.25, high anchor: 1.06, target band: 1.31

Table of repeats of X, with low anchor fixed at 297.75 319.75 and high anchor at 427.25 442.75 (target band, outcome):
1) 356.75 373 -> -1.4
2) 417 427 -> 1.8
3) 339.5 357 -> -1.6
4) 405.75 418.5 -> 3.5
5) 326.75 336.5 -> -0.8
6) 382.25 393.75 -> -0.8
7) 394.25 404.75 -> -0.7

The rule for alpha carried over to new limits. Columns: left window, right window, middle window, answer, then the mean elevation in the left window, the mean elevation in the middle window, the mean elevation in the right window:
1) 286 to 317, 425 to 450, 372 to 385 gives -1.8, 1.15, 1.38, 1.25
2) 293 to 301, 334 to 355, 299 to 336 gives -1.3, 1.04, 1.18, 1.26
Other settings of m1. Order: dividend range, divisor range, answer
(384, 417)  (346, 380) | 0.89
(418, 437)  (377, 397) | 0.88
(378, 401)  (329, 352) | 1.02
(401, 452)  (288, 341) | 0.95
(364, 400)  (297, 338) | 1.11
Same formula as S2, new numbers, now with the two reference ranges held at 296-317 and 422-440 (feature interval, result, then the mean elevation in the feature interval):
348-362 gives -1.2 km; 1.23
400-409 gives -0.7 km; 1.26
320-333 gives -1.6 km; 1.24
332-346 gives -1.8 km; 1.27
